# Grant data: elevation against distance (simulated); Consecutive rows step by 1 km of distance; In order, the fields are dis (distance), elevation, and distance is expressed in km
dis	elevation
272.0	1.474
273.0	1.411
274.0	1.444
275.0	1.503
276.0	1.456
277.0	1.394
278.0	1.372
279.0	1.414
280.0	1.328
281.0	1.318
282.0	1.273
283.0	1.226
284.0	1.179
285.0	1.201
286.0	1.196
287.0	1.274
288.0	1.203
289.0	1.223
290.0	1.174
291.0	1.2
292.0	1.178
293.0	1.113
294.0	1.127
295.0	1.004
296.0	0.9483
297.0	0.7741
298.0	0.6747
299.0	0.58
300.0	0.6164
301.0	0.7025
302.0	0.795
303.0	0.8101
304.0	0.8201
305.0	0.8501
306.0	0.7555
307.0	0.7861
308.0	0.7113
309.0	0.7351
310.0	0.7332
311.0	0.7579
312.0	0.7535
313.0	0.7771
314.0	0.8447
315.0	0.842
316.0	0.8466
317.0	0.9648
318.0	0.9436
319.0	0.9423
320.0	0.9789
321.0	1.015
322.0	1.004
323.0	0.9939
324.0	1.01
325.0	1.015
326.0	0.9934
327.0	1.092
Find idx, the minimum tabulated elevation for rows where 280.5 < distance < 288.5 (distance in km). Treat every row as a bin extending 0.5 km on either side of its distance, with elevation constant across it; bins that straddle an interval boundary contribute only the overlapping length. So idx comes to 1.179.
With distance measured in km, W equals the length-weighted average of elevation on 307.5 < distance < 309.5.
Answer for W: 0.723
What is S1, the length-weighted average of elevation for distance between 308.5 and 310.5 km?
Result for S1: 0.734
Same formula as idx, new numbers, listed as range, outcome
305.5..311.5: 0.7113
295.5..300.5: 0.58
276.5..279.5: 1.372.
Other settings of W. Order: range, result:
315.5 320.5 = 0.935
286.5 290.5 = 1.22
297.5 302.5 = 0.674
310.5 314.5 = 0.783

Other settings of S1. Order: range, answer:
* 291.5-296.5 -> 1.07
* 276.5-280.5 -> 1.38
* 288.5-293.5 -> 1.18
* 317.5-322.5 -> 0.977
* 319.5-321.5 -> 0.997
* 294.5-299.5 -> 0.796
